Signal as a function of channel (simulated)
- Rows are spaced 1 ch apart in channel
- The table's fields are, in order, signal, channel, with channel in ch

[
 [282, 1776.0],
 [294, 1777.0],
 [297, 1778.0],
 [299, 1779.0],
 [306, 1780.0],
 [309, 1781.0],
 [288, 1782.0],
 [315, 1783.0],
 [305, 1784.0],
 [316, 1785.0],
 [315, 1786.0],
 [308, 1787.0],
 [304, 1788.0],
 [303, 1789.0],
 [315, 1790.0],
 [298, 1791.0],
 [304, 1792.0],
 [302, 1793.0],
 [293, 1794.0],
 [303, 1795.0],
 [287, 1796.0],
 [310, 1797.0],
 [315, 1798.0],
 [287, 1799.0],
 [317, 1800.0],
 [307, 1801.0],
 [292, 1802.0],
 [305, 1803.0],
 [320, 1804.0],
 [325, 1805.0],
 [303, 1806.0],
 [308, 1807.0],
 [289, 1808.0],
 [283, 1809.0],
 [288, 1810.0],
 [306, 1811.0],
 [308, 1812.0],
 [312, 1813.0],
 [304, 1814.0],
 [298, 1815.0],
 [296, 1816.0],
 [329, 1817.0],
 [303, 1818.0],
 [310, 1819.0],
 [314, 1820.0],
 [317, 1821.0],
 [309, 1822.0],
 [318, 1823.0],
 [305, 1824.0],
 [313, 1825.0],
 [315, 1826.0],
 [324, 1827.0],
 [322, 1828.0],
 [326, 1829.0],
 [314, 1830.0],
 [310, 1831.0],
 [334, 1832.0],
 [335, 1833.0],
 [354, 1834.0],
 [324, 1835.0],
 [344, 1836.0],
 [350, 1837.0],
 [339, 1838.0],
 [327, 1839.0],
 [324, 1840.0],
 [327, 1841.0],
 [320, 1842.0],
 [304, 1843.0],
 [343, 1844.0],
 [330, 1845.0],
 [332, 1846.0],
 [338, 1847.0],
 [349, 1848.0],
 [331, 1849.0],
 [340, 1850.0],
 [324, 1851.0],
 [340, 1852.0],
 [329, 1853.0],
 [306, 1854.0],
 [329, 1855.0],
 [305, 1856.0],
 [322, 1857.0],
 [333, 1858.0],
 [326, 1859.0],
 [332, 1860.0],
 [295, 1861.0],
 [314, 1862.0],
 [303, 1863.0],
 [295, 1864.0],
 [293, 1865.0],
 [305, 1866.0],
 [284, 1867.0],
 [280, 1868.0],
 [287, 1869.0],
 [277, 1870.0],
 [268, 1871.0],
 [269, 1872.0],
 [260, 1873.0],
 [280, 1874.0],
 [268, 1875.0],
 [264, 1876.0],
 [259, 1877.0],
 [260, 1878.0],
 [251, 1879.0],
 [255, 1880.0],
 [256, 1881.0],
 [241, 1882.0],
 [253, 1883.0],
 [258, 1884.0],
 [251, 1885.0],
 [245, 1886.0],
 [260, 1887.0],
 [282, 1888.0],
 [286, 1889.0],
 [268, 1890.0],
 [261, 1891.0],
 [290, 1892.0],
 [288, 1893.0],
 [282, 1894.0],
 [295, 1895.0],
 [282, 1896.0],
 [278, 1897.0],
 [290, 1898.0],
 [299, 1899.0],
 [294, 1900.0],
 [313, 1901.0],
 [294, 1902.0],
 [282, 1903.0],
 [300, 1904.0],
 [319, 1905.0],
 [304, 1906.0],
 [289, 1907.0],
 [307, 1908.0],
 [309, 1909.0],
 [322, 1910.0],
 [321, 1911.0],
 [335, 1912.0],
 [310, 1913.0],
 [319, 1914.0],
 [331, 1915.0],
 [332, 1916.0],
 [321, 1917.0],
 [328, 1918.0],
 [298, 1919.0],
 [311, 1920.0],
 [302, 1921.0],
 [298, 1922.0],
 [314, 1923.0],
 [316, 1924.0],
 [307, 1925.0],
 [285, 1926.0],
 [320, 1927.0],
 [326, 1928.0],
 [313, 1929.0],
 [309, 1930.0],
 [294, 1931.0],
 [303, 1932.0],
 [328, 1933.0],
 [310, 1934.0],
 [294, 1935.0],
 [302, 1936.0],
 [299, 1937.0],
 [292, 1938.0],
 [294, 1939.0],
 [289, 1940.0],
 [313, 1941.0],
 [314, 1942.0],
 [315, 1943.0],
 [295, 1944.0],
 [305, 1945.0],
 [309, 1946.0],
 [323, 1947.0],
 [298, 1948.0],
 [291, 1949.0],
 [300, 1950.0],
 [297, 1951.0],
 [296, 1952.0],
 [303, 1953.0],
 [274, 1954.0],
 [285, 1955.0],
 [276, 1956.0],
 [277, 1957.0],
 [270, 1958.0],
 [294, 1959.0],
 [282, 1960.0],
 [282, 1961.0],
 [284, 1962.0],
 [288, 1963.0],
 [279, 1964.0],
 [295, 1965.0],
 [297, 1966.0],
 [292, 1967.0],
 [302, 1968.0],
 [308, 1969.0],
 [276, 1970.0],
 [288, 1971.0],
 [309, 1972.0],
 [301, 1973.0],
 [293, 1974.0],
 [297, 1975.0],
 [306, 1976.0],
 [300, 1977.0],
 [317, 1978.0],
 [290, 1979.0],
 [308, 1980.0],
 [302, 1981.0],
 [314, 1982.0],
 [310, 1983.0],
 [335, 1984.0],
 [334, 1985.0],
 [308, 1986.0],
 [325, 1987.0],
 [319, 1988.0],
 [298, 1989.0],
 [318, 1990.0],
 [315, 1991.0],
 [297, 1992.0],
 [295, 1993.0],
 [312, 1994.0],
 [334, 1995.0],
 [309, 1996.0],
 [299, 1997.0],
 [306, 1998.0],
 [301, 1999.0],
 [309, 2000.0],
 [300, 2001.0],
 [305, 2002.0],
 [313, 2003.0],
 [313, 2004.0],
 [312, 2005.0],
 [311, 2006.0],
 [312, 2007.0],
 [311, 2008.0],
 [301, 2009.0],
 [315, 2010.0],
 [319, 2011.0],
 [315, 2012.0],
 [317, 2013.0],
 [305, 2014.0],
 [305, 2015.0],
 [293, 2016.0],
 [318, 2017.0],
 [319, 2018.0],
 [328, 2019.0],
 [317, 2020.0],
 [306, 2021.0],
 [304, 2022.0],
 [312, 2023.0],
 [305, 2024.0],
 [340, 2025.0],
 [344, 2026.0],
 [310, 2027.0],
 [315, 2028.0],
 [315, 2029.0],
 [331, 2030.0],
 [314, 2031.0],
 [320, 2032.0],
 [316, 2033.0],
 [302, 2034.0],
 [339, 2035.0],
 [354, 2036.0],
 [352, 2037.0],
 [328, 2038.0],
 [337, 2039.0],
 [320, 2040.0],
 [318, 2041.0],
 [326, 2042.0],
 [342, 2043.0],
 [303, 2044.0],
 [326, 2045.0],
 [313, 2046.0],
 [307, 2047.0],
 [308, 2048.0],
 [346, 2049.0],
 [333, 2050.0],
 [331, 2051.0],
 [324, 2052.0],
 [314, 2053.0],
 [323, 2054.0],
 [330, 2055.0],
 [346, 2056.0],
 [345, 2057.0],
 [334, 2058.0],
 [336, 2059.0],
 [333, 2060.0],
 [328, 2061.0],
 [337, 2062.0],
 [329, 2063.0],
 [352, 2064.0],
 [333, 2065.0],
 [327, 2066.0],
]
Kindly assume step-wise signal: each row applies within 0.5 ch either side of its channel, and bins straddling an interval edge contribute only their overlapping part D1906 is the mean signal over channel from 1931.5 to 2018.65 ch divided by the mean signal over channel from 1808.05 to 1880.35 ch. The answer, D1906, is 1.0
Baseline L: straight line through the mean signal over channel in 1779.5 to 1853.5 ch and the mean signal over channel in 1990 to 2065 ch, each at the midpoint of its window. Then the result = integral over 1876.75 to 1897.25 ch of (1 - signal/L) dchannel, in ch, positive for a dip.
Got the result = 3.23 ch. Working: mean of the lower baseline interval 315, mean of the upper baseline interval 320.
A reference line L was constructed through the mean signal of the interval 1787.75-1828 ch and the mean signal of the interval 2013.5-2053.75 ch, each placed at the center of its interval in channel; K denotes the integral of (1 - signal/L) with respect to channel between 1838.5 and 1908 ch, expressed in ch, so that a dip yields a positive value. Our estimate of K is 3.5 ch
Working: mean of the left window 306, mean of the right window 321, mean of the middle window 295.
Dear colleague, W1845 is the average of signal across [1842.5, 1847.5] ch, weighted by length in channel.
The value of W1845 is 329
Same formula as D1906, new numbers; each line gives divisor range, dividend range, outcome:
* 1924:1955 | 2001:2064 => 1.06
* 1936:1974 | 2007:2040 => 1.08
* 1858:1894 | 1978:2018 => 1.12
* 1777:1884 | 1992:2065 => 1.05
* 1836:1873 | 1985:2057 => 1.01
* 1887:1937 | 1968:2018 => 1.02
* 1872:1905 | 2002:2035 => 1.15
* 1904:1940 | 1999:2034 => 1.01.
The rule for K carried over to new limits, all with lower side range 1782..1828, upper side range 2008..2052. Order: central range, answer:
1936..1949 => 0.5 ch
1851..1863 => -0.4 ch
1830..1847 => -1.2 ch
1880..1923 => 2.7 ch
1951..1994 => 2.4 ch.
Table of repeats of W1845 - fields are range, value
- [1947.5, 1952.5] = 296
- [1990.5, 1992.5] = 306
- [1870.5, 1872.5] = 268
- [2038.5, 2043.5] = 329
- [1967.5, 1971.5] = 294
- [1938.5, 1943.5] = 305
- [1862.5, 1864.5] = 299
